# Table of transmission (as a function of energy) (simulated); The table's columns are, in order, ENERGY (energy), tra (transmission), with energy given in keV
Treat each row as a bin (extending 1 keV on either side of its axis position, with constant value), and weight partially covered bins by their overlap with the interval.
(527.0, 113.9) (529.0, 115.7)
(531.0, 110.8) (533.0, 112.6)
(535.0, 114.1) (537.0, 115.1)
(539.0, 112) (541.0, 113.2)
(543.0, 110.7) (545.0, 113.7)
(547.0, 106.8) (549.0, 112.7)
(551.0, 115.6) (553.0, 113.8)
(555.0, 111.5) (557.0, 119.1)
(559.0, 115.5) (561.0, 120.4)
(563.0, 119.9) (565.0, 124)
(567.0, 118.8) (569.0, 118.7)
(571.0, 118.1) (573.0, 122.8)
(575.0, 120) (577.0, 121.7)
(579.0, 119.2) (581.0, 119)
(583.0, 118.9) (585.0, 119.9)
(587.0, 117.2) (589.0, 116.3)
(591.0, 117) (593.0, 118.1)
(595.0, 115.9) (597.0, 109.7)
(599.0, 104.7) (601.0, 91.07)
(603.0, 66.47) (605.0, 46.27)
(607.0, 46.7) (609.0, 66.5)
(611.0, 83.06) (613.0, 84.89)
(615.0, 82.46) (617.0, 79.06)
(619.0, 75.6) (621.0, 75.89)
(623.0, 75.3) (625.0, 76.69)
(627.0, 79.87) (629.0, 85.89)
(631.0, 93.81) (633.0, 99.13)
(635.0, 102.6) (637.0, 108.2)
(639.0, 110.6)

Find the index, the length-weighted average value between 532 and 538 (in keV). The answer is 114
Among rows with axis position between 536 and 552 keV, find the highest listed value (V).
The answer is 115.6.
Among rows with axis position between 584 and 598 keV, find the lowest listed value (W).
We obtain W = 109.7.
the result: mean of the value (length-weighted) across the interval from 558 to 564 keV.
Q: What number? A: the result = 119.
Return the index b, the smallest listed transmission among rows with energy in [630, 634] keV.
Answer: 93.81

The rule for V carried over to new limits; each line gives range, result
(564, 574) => 124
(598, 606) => 104.7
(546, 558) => 119.1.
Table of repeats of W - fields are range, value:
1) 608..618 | 66.5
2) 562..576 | 118.1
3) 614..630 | 75.3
